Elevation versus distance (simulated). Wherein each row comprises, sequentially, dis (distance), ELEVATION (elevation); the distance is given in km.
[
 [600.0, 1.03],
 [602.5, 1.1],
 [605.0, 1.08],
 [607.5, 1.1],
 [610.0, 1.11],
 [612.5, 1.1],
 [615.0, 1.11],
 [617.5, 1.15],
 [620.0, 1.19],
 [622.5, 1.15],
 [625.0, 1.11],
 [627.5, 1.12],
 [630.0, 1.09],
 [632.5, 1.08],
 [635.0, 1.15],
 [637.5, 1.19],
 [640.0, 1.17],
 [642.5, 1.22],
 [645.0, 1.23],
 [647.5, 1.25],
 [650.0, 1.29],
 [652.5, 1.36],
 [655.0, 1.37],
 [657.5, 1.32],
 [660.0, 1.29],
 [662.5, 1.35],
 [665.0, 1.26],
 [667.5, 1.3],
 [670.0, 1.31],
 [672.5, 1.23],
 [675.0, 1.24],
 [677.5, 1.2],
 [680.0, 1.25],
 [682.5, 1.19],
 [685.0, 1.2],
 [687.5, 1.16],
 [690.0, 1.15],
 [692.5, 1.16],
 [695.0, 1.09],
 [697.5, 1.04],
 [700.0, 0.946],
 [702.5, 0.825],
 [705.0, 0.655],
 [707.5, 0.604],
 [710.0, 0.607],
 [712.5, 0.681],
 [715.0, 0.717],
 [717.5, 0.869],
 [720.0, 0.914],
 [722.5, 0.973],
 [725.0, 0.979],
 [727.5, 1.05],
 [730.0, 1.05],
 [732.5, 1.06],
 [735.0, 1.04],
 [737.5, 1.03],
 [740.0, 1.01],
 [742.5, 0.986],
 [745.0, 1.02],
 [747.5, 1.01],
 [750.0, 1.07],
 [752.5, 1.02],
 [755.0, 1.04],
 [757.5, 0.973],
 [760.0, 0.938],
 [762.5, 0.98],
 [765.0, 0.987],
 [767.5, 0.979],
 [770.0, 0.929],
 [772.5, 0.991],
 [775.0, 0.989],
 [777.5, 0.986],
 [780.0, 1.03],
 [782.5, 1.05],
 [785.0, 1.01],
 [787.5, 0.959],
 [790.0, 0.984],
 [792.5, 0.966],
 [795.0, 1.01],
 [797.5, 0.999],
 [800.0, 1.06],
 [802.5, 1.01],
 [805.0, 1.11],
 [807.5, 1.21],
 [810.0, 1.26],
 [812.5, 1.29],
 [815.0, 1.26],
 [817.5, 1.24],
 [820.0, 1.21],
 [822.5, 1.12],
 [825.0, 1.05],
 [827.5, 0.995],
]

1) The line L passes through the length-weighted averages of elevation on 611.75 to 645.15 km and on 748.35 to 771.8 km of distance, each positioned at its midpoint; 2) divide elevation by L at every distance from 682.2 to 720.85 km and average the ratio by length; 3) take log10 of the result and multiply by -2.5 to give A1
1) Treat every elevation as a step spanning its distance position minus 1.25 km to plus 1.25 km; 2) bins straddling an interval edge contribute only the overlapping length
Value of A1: 0.16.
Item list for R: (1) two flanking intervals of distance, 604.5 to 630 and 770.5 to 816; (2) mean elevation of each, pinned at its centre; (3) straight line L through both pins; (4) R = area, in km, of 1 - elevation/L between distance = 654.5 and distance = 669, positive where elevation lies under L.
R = -2.7 km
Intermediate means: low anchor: 1.12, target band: 1.31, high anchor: 1.06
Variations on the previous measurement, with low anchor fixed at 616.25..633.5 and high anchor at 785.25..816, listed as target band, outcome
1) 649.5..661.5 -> -2.2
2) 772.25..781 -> 0.8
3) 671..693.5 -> -1.7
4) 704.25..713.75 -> 4.1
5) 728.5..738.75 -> 0.5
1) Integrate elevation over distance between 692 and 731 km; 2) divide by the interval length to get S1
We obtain 0.879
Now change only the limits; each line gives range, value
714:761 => 0.988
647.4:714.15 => 1.12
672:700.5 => 1.16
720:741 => 1.02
